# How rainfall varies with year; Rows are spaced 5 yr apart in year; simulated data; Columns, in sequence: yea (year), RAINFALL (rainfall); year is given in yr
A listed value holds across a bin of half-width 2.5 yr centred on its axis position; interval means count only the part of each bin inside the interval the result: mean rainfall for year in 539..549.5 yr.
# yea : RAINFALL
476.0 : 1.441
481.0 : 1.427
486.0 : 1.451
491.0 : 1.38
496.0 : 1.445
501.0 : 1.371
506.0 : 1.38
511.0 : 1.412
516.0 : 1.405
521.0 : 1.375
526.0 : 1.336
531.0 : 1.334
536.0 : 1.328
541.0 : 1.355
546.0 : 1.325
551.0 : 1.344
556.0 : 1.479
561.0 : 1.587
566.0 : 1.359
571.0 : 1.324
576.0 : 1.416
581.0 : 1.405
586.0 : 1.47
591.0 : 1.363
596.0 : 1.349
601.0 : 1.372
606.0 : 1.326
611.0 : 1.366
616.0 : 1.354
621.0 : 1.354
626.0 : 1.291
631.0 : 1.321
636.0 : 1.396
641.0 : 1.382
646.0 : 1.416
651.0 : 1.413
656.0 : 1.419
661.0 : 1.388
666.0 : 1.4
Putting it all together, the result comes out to 1.34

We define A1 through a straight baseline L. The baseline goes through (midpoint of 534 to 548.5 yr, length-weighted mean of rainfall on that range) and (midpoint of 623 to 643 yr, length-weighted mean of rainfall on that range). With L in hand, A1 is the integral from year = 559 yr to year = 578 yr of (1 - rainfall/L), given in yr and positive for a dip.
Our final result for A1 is -1.1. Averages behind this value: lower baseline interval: 1.34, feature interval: 1.42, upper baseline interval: 1.35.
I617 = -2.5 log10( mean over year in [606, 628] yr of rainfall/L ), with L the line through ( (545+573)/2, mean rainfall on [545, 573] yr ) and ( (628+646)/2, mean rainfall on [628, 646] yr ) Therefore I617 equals 0.03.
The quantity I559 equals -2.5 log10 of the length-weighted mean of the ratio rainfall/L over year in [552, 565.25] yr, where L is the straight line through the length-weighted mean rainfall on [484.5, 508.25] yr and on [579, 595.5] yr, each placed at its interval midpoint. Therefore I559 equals -0.06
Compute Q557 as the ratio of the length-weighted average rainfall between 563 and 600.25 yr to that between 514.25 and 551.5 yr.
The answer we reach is 1.03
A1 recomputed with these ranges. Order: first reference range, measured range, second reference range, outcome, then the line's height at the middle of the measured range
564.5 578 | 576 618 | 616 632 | -1.0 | 1.35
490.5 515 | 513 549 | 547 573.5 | 1.4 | 1.41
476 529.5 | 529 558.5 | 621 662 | 0.7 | 1.39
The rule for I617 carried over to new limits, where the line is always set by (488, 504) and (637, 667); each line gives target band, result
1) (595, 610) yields 0.040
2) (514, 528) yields 0.022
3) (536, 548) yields 0.050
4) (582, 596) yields -0.001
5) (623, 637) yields 0.057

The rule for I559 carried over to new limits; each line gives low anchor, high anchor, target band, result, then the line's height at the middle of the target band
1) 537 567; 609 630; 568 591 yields -0.02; 1.38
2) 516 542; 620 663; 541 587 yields -0.04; 1.36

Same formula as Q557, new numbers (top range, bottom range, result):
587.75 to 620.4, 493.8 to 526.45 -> 0.98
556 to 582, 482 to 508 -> 1.01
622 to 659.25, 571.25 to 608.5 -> 1.00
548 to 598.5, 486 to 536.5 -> 1.02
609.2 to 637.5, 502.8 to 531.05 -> 0.98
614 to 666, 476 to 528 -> 0.98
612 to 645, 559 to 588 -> 0.95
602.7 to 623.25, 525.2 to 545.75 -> 1.01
